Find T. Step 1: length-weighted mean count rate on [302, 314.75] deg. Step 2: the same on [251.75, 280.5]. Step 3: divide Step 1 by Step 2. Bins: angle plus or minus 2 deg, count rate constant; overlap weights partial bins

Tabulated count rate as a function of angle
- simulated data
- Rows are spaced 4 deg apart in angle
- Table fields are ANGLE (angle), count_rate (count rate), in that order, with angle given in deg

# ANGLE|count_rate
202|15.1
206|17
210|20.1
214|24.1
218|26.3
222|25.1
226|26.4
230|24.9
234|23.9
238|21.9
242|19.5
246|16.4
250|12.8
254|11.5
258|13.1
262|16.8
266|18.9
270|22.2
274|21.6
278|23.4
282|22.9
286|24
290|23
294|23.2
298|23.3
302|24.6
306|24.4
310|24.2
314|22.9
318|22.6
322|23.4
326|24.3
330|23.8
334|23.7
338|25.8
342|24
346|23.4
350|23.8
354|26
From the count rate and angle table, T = 1.32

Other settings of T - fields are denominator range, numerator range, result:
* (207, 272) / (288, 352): 1.18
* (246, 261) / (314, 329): 1.76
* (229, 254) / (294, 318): 1.25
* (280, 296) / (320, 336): 1.02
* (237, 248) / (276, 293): 1.23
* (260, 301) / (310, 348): 1.08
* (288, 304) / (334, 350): 1.03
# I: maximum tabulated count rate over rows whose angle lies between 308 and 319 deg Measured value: 24.2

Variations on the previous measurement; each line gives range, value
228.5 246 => 24.9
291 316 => 24.6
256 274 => 22.2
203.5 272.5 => 26.4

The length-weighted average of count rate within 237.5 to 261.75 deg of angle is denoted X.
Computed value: 15.6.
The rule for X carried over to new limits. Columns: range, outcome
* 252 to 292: 19.7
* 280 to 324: 23.5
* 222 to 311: 21.1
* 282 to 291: 23.4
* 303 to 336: 23.7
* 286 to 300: 23.3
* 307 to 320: 23.3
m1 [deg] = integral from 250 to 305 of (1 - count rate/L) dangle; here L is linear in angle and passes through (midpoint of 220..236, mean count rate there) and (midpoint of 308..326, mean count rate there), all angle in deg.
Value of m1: 8.32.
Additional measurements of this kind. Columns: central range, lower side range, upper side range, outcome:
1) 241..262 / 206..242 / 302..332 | 7.9 deg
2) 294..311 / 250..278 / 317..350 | -2.4 deg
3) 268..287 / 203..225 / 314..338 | 0.3 deg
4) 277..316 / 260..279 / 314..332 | -2.9 deg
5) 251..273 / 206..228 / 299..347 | 6.7 deg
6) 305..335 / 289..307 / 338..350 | 0.3 deg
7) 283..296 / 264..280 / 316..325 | -0.7 deg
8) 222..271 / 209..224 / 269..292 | 9.1 deg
